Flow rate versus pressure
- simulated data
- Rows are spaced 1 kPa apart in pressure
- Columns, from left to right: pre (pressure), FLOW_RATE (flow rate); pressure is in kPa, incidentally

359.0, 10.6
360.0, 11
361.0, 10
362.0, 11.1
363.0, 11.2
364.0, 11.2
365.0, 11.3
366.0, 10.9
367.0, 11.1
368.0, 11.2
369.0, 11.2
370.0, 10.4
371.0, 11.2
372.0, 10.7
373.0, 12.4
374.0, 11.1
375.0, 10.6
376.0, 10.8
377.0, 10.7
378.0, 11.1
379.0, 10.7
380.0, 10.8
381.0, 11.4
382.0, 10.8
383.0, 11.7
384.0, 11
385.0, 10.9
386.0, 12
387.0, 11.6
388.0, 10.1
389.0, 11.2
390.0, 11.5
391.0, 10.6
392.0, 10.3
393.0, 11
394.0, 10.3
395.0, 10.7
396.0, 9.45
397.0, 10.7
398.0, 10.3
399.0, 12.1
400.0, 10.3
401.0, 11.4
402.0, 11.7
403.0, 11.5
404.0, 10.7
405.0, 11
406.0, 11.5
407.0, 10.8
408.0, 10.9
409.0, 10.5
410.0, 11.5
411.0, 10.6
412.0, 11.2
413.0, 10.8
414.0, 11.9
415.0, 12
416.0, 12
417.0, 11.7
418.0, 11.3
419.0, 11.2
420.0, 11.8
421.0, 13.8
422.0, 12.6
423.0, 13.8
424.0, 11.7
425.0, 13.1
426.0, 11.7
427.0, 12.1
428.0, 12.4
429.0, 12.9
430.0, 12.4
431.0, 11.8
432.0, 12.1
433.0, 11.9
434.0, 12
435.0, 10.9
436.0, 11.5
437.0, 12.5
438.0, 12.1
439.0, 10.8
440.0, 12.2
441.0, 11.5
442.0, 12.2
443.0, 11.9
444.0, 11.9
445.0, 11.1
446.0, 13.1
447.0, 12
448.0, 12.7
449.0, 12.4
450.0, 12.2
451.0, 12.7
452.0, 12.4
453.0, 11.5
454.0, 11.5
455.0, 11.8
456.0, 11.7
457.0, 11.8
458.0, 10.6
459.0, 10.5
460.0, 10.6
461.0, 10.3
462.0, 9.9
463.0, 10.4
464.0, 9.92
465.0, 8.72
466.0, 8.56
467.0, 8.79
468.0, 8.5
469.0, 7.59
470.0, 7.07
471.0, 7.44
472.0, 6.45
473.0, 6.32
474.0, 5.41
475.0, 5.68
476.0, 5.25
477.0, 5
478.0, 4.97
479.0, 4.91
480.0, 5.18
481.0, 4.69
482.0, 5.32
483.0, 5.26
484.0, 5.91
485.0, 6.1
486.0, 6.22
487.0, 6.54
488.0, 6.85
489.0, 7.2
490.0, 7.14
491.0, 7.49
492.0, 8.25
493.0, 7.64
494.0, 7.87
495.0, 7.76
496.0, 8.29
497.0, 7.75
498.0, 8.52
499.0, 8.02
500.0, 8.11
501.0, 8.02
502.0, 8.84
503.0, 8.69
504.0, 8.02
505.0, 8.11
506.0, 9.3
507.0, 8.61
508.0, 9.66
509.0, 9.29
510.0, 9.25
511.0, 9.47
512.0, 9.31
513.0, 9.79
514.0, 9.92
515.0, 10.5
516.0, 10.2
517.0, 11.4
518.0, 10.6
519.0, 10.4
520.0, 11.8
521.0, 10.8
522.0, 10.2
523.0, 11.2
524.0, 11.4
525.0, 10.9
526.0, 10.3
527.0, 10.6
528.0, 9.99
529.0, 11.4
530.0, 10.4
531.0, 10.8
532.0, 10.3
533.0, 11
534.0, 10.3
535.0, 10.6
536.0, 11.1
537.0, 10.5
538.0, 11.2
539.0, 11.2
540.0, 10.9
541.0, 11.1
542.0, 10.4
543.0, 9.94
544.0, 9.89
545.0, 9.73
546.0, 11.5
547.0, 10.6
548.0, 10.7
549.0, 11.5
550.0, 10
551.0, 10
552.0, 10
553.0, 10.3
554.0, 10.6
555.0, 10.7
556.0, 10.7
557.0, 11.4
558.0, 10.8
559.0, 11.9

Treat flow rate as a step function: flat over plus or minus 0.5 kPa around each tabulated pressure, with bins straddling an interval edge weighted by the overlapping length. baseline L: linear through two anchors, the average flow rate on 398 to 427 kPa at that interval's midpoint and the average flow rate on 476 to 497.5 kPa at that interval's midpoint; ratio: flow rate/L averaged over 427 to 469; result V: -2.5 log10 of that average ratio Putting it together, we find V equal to -0.24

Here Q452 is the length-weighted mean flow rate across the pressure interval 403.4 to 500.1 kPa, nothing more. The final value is 9.9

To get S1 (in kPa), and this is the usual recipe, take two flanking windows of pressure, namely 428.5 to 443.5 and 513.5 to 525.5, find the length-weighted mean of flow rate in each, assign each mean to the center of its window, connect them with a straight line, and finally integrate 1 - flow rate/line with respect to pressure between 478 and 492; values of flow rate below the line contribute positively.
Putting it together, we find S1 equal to 6.4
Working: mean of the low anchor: 11.9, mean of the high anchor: 10.8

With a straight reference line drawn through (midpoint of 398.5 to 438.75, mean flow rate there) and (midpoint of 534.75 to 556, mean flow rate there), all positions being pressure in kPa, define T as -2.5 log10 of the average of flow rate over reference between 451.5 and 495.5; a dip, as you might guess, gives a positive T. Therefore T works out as 0.38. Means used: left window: 11.7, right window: 10.6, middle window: 7.93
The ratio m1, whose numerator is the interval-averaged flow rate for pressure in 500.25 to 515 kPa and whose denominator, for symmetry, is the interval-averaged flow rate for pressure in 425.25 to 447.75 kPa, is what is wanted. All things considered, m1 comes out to 0.8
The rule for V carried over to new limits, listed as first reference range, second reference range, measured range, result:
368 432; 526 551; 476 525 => 0.29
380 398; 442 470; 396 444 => -0.08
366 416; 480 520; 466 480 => 0.35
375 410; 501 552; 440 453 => -0.14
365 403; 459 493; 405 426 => -0.21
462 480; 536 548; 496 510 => 0.02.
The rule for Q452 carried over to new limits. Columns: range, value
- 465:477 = 6.99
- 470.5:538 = 8.53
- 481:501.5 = 7.15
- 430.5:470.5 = 11.1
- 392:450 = 11.6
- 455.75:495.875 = 7.53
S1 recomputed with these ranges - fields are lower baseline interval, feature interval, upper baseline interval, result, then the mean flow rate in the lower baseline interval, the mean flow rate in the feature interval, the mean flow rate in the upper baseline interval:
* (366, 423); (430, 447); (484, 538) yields -2.3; 11.2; 11.9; 9.28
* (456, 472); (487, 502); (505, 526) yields 3.1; 9.36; 7.77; 10.2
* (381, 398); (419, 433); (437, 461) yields -1.2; 10.9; 12.4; 11.8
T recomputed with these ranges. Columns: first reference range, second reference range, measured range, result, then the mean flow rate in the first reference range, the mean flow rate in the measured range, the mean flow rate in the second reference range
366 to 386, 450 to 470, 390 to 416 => -0.01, 11.1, 11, 10.4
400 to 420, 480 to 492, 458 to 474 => -0.14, 11.3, 8.69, 6.29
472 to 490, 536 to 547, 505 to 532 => -0.17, 5.76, 10.2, 10.7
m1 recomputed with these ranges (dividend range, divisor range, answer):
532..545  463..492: 1.59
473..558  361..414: 0.83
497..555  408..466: 0.87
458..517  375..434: 0.69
